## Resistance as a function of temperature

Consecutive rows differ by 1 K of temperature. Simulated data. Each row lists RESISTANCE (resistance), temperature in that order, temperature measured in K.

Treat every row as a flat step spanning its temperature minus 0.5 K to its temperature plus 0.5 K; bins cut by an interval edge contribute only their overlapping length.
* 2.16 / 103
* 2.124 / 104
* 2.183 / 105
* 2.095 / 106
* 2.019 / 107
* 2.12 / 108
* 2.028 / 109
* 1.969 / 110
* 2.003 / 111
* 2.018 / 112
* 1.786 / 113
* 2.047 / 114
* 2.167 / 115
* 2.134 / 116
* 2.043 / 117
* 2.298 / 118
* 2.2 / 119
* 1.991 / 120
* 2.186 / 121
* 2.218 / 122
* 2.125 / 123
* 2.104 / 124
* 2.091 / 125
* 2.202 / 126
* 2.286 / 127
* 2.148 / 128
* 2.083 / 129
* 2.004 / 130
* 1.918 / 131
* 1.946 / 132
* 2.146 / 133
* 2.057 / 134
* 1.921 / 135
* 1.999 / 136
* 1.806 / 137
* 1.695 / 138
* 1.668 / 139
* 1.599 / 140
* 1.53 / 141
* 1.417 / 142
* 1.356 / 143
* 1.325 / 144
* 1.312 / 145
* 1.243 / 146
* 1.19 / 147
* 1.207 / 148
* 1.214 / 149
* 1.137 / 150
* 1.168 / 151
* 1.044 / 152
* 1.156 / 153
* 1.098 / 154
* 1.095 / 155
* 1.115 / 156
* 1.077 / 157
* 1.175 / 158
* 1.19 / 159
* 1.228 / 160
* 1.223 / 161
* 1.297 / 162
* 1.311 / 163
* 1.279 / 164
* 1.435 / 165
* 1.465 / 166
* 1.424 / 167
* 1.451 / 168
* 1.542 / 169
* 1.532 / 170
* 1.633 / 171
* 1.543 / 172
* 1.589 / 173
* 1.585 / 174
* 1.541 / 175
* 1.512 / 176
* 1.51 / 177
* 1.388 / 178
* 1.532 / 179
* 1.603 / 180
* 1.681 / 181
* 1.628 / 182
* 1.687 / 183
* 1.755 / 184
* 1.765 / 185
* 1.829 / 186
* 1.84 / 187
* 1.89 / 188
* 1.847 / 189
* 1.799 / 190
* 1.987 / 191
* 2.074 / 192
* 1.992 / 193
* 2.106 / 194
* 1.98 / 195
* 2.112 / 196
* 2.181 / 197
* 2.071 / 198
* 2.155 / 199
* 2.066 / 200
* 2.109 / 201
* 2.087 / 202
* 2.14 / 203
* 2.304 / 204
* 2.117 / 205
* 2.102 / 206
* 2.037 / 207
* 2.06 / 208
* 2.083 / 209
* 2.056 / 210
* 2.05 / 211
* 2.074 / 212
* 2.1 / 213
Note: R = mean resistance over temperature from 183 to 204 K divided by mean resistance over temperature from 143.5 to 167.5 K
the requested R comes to 1.62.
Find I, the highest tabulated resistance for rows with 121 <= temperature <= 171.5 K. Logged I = 2.286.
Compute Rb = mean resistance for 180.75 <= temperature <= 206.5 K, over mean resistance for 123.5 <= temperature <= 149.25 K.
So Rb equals 1.13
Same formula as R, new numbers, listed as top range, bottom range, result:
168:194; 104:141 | 0.83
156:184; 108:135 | 0.69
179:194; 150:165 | 1.53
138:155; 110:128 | 0.62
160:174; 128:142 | 0.77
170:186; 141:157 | 1.32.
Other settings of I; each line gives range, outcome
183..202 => 2.181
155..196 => 2.112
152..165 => 1.435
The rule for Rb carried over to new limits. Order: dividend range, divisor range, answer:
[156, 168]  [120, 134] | 0.61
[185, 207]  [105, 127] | 0.97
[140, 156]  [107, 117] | 0.61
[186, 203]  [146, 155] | 1.75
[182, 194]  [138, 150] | 1.36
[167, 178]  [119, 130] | 0.72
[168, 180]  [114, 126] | 0.72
